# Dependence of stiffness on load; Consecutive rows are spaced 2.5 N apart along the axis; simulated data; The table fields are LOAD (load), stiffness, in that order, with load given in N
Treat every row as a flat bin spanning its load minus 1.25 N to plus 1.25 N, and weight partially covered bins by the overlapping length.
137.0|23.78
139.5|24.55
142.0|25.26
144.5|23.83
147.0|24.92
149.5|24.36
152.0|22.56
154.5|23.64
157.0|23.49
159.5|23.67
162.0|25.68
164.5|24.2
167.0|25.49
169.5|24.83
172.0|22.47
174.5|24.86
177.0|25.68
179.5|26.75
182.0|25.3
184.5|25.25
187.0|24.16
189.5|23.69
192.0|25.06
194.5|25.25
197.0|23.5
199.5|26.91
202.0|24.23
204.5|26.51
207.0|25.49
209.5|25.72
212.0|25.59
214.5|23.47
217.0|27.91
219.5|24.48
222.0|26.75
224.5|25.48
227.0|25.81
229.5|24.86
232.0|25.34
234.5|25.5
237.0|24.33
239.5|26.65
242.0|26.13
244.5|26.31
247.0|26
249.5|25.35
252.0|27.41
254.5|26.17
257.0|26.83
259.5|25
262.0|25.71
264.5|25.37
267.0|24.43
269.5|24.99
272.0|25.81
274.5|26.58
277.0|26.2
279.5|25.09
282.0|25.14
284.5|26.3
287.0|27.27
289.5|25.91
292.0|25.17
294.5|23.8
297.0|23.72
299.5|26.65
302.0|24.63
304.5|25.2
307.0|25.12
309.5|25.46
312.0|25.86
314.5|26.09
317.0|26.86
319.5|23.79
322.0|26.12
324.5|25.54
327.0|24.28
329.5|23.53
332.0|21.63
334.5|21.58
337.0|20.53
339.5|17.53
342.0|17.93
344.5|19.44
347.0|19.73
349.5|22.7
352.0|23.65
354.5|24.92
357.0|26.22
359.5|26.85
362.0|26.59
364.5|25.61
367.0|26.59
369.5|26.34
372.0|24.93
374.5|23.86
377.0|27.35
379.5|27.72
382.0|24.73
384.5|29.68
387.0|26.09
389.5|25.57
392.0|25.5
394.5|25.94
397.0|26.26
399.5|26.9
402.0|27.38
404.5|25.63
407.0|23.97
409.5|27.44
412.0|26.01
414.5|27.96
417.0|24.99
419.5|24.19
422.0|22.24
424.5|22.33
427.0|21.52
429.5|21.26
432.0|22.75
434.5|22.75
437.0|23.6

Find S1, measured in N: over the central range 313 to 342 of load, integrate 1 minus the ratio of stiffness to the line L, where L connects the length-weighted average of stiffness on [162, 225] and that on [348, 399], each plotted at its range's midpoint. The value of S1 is 2.8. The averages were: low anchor 25.2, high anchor 25.8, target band 23.2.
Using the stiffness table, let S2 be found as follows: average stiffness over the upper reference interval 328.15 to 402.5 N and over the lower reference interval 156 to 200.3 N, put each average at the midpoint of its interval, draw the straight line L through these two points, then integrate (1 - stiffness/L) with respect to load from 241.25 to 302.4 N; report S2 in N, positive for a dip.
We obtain -2.7 N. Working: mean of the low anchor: 24.8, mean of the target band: 25.7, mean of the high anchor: 24.4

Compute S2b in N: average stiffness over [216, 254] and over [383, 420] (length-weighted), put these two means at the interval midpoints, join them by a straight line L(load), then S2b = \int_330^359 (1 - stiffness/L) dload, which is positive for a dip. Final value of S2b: 4.99 N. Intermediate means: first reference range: 25.9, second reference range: 26.3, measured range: 21.6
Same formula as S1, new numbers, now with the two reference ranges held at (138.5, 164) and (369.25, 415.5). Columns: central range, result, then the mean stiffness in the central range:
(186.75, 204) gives -0.2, 24.8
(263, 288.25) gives -0.5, 25.7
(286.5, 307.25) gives 0.2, 25.2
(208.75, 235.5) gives -0.8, 25.5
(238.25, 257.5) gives -1.0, 26.3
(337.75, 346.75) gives 2.5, 18.6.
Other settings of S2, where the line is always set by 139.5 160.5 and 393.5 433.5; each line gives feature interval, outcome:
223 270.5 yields -2.7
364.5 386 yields -1.5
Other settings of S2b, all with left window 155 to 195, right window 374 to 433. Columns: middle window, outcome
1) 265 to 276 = -0.2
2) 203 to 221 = -0.6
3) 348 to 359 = 0.3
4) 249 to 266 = -0.7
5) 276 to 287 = -0.4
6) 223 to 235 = -0.3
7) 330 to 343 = 2.6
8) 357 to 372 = -0.6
